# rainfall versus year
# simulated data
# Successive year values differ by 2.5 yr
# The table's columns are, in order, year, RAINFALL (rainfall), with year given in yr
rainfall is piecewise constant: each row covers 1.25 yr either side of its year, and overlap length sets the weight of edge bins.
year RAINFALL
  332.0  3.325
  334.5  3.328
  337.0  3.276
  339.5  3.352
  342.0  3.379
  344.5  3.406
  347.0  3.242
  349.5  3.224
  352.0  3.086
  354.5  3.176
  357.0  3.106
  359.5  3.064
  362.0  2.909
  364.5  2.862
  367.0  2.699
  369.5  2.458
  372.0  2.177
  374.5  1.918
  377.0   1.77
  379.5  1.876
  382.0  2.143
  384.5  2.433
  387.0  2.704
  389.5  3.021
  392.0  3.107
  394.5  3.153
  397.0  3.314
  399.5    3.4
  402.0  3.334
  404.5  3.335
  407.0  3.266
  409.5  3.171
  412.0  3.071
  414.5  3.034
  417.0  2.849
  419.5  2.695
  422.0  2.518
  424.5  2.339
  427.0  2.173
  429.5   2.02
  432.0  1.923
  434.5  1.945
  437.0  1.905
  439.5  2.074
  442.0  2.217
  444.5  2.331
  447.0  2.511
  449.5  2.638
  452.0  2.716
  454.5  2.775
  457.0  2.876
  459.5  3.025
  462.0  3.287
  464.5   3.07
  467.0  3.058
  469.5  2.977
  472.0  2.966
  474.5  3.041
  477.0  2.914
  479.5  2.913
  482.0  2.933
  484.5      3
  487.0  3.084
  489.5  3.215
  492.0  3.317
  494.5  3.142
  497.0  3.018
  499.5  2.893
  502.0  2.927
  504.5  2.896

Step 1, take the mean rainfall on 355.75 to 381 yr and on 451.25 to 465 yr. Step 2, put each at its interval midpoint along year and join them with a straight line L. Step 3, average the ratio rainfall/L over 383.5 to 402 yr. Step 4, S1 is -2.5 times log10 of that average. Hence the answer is -0.167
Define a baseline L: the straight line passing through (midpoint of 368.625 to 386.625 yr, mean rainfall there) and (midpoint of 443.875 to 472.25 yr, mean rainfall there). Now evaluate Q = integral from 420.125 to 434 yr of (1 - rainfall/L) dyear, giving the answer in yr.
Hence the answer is 2.00 yr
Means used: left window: 2.13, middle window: 2.2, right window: 2.86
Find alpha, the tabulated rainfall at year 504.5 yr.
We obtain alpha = 2.896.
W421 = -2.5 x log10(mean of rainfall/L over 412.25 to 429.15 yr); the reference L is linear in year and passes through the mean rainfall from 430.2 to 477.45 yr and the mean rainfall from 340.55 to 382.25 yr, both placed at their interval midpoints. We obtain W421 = 0.03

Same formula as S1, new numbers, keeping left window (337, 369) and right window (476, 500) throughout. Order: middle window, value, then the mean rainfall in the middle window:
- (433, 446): 0.414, 2.1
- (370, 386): 0.433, 2.08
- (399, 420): -0.016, 3.13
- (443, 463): 0.116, 2.76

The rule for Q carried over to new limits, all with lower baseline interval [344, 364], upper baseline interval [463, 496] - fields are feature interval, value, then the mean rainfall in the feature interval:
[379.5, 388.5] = 2.2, 2.37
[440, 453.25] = 2.6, 2.46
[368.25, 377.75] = 3.1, 2.1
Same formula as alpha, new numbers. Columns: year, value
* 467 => 3.058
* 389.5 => 3.021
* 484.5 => 3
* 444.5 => 2.331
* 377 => 1.77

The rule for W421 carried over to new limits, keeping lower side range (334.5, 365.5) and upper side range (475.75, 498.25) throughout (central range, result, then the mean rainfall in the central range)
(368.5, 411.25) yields 0.15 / 2.75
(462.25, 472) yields 0.01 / 3.05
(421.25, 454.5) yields 0.34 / 2.27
